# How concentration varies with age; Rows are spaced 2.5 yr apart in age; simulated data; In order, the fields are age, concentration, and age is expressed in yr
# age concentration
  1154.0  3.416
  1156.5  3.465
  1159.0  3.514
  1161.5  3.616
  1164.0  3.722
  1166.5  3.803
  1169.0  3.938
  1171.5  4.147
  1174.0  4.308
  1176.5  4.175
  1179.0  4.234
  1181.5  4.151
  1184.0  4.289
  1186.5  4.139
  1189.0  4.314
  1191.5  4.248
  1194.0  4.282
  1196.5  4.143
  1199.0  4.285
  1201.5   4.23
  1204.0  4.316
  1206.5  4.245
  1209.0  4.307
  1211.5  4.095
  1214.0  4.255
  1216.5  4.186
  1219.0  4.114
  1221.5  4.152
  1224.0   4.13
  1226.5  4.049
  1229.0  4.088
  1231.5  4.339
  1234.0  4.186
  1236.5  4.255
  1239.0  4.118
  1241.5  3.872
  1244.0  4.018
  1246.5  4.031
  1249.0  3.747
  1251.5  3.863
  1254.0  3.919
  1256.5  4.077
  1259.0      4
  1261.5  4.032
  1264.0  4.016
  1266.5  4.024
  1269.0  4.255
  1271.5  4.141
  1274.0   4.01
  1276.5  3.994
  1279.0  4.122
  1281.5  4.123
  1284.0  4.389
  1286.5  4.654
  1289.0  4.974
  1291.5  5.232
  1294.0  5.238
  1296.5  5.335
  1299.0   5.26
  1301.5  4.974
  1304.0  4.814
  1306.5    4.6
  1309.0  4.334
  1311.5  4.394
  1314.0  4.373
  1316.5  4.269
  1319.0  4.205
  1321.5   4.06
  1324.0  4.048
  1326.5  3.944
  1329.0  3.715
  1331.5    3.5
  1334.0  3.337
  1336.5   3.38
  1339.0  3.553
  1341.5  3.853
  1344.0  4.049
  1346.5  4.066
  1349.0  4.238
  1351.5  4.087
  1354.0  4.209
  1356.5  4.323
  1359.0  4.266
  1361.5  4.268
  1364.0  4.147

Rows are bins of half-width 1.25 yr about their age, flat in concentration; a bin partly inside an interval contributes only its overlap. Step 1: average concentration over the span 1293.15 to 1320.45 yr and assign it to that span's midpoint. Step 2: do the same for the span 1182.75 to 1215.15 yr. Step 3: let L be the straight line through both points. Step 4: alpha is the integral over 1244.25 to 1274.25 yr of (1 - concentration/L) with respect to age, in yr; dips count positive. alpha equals 3.2 yr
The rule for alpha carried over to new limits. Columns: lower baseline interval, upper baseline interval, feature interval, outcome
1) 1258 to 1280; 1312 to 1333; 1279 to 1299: -3.9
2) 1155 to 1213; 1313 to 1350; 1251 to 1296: -3.8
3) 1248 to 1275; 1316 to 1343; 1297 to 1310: -3.2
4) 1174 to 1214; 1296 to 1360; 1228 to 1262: 1.4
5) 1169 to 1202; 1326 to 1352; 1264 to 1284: -0.7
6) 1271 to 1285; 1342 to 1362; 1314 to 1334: 1.0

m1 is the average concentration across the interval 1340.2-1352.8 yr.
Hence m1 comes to 4.06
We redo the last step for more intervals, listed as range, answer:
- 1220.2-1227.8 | 4.11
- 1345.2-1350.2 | 4.15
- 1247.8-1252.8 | 3.81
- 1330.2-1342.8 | 3.53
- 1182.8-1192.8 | 4.25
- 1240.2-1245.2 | 3.95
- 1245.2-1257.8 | 3.93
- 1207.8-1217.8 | 4.21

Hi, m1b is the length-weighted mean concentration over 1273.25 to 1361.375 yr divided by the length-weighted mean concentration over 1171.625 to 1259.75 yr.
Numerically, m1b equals 1.03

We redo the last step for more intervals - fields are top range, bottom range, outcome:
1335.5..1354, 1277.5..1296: 0.83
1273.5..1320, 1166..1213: 1.10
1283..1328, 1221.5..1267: 1.14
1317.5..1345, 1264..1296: 0.85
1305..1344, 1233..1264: 0.99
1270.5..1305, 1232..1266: 1.16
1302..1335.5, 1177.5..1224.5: 0.98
